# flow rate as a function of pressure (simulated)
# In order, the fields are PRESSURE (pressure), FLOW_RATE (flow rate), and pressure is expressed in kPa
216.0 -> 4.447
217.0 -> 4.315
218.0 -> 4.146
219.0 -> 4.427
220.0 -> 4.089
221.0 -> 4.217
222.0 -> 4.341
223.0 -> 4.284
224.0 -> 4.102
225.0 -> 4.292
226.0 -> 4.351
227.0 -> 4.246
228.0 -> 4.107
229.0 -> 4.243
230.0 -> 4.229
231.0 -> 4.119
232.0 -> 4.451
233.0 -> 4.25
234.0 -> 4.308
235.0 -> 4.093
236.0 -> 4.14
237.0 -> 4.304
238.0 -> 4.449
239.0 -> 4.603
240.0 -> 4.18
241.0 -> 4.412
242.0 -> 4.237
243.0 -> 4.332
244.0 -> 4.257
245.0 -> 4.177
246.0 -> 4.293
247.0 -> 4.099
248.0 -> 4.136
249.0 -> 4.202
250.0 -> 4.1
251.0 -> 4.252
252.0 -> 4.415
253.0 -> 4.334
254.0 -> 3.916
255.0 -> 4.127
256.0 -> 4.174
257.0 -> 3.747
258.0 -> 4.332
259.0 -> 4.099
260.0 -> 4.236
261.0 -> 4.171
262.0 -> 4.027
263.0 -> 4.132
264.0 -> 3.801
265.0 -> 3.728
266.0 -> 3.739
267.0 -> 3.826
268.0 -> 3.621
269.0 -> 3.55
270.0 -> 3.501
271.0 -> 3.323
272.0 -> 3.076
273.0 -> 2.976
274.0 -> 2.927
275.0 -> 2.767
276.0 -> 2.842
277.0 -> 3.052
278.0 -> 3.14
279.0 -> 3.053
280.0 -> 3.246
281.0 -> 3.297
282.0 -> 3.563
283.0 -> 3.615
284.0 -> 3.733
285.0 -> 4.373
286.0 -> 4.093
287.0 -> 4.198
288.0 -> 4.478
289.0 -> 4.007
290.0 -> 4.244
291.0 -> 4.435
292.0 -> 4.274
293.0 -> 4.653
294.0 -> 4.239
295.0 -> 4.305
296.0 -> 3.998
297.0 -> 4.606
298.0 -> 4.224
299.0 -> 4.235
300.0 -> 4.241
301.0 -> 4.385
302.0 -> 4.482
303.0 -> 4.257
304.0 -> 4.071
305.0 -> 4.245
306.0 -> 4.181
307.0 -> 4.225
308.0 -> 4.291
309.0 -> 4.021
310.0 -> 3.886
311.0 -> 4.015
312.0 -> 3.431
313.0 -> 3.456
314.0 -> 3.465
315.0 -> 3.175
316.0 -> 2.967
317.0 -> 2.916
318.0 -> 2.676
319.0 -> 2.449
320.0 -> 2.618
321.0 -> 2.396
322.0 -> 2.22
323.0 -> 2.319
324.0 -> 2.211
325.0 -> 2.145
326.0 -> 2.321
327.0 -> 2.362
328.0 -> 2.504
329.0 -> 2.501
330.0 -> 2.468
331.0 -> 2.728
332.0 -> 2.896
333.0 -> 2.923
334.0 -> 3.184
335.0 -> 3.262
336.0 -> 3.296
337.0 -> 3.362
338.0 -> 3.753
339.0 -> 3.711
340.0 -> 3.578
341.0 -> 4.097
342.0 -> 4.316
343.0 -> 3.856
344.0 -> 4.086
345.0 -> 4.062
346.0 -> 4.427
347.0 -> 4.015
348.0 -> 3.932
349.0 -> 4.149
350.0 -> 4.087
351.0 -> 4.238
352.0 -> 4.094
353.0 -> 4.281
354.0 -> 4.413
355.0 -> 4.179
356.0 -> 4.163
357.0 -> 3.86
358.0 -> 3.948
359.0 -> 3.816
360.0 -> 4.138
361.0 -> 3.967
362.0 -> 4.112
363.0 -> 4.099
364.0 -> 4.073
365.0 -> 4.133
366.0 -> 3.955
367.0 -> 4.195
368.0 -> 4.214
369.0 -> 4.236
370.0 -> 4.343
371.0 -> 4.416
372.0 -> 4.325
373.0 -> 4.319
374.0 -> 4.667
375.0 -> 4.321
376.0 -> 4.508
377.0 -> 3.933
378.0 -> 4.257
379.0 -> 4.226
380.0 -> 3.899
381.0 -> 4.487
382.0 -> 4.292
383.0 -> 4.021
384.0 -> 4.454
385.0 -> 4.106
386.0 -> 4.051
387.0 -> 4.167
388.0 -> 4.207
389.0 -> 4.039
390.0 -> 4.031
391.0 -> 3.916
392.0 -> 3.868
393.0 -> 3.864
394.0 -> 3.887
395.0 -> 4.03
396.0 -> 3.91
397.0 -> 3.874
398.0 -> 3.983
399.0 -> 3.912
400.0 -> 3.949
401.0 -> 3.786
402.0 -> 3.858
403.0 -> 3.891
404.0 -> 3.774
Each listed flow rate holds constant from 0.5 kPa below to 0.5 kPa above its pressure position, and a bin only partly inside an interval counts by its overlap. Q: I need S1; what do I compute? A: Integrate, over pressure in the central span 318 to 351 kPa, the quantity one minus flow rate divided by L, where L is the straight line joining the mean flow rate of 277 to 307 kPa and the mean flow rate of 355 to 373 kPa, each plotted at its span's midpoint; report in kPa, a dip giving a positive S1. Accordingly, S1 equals 7.2 kPa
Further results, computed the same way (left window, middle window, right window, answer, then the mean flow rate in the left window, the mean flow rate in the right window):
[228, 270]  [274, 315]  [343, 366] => 2.0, 4.13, 4.09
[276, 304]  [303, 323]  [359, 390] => 3.2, 4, 4.2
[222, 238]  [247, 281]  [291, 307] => 4.4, 4.24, 4.3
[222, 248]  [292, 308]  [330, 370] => -1.0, 4.26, 3.88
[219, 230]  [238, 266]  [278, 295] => -0.4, 4.24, 3.95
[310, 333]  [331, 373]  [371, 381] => -3.8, 2.77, 4.29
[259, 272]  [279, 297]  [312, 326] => -3.9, 3.79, 2.71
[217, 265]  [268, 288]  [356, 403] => 3.6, 4.21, 4.1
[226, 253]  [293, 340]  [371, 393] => 9.2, 4.26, 4.19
